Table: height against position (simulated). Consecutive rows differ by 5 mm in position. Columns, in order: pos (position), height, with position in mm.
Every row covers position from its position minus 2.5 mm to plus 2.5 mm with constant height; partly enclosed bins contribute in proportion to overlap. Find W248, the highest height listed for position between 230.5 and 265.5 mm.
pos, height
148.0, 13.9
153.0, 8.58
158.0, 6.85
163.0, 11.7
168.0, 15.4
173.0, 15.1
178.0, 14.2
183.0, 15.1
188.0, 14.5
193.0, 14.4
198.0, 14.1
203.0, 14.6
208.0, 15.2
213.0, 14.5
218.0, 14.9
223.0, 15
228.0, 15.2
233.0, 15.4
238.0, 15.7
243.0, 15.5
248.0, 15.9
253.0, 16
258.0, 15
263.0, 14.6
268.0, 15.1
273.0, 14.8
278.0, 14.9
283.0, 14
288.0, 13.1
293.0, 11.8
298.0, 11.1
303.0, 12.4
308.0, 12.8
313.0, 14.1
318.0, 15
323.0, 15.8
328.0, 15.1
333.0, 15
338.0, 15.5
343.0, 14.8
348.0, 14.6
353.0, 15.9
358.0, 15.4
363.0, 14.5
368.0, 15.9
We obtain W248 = 16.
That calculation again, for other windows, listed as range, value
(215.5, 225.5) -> 15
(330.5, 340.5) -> 15.5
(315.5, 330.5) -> 15.8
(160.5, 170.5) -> 15.4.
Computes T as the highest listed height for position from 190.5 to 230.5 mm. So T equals 15.2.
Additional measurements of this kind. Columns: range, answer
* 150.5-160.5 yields 8.58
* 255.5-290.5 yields 15.1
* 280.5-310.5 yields 14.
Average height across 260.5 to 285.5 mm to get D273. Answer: 14.7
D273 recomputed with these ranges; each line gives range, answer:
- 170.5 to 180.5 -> 14.7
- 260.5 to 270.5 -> 14.8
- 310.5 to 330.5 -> 15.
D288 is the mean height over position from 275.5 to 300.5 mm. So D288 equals 13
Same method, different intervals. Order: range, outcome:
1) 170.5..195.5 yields 14.7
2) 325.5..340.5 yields 15.2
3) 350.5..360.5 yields 15.7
